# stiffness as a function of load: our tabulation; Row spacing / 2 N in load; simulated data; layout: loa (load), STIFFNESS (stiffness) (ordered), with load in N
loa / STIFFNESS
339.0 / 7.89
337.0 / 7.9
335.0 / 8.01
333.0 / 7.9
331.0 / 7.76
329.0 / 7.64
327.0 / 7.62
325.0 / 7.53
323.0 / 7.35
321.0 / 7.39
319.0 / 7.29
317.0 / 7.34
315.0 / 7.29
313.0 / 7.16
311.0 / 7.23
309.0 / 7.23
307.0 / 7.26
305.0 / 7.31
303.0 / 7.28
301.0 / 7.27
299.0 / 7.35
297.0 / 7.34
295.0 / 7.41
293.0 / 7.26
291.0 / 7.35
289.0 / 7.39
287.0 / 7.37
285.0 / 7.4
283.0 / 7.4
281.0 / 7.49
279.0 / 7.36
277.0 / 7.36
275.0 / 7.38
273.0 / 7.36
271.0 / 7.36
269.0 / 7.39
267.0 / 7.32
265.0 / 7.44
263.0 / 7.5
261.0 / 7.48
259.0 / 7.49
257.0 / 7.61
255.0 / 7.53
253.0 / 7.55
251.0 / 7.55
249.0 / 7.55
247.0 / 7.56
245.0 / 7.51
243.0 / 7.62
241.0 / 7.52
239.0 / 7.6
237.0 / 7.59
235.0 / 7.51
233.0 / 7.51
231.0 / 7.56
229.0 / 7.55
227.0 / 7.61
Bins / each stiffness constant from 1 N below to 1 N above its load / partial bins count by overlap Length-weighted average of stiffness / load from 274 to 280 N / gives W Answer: 7.37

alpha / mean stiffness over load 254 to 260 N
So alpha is 7.54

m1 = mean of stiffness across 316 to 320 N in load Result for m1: 7.31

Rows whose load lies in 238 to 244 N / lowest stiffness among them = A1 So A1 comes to 7.52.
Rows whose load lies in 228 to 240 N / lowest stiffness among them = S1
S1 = 7.51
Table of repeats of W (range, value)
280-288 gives 7.42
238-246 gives 7.56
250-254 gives 7.55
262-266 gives 7.47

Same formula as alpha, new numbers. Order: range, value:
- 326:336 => 7.79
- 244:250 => 7.54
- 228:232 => 7.55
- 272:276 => 7.37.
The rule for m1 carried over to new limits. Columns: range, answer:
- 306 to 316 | 7.23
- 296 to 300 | 7.34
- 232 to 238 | 7.54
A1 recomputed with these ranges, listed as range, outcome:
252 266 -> 7.44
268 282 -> 7.36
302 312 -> 7.23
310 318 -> 7.16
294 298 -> 7.34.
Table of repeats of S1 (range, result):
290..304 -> 7.26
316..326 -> 7.29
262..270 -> 7.32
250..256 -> 7.53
